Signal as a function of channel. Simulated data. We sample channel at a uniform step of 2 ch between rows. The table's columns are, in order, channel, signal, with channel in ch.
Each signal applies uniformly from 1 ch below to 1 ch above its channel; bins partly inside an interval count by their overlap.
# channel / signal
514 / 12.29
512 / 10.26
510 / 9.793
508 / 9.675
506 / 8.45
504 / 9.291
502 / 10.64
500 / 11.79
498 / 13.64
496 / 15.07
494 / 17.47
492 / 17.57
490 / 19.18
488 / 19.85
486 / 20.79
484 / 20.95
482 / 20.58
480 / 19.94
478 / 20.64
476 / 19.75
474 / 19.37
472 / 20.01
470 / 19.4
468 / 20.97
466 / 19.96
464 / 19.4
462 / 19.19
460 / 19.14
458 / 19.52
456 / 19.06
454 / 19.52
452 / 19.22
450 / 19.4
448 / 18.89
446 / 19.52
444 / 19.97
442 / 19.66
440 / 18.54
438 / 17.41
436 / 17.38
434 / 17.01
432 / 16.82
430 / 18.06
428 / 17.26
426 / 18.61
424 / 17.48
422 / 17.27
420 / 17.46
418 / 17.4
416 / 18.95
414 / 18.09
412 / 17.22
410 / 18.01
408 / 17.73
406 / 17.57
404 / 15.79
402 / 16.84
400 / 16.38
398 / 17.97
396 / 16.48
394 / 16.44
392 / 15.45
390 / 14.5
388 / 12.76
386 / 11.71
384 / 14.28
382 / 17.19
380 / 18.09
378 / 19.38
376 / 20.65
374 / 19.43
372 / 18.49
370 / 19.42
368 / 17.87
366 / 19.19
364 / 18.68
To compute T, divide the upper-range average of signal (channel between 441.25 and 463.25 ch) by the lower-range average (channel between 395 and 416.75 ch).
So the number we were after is 1.1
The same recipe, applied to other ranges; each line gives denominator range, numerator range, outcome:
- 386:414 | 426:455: 1.13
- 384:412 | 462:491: 1.26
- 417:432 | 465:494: 1.13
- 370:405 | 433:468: 1.14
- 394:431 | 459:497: 1.11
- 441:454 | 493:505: 0.67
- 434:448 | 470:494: 1.06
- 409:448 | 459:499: 1.06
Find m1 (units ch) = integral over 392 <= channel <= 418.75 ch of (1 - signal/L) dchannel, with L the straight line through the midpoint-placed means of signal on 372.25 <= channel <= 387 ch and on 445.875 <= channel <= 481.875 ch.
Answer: 1.18 ch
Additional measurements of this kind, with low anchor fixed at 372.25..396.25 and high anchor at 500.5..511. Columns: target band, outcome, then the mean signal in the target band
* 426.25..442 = -4.7 ch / 17.7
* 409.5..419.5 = -2.1 ch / 17.9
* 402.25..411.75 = -1.3 ch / 17.2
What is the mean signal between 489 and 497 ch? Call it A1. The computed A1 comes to 17.3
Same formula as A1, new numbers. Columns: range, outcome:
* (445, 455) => 19.3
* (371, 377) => 19.5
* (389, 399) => 16.2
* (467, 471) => 20.2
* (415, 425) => 17.7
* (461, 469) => 19.9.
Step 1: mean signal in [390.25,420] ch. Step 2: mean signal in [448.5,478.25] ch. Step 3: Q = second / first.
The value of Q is 1.15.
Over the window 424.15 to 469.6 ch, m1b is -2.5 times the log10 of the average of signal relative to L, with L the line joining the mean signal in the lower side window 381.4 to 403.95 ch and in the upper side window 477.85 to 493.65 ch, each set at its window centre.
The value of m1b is -0.05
